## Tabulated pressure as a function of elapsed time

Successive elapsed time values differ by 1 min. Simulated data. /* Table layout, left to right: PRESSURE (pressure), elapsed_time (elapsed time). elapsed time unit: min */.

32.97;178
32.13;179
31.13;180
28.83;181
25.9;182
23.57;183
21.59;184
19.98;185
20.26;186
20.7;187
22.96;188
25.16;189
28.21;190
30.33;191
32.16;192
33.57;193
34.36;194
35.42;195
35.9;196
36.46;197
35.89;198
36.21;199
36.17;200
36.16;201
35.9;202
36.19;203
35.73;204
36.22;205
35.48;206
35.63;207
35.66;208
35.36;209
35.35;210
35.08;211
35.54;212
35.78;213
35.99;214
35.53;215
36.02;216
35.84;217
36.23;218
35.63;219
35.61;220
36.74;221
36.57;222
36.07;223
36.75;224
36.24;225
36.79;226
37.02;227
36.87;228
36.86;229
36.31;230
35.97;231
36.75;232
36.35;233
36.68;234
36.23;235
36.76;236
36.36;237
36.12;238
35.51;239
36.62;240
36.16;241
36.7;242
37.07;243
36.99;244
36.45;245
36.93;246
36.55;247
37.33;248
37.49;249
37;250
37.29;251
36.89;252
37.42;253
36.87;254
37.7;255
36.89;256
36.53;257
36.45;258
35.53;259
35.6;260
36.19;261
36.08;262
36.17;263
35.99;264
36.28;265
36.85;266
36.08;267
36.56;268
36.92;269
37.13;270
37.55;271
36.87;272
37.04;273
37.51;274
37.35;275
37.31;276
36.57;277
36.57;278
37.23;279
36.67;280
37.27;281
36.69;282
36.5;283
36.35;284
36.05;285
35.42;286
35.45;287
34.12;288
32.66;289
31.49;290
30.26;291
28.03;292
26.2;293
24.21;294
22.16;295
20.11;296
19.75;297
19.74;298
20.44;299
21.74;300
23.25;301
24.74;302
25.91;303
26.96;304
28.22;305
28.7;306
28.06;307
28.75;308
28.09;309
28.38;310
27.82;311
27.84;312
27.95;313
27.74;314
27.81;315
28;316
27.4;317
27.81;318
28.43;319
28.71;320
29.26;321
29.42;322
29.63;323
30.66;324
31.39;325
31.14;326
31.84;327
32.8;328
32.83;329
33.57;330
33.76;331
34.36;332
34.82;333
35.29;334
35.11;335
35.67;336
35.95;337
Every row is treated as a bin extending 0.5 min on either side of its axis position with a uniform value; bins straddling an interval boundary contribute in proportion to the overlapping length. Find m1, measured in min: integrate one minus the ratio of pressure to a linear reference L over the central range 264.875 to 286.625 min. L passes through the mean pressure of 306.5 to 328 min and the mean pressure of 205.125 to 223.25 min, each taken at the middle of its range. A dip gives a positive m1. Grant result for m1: -3.5 min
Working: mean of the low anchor 35.8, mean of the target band 36.8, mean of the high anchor 29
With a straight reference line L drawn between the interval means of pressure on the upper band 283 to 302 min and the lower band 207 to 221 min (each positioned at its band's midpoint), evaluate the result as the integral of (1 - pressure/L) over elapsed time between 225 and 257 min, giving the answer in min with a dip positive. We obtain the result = -3.67 min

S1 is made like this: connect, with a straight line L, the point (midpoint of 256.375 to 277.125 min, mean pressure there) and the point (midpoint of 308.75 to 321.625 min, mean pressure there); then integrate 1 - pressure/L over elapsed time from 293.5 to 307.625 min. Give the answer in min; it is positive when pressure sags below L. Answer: 3.1 min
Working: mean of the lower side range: 36.6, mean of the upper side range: 28.1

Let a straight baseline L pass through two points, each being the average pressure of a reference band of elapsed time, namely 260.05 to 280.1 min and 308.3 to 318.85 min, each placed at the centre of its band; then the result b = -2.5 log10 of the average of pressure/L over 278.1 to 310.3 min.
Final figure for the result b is 0.10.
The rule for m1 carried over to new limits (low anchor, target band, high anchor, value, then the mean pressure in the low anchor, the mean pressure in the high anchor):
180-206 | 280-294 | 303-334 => -1.6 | 30.7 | 29.8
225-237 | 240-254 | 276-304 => -0.9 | 36.6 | 29.9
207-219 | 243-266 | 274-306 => -2.8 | 35.7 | 30.3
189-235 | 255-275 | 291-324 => -4.0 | 35.5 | 26.4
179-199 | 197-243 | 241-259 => -4.6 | 28.8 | 36.9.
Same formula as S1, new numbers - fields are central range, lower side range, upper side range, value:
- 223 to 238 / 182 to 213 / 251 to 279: -1.01 min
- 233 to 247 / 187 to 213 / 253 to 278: -0.37 min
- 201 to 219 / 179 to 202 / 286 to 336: -3.73 min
